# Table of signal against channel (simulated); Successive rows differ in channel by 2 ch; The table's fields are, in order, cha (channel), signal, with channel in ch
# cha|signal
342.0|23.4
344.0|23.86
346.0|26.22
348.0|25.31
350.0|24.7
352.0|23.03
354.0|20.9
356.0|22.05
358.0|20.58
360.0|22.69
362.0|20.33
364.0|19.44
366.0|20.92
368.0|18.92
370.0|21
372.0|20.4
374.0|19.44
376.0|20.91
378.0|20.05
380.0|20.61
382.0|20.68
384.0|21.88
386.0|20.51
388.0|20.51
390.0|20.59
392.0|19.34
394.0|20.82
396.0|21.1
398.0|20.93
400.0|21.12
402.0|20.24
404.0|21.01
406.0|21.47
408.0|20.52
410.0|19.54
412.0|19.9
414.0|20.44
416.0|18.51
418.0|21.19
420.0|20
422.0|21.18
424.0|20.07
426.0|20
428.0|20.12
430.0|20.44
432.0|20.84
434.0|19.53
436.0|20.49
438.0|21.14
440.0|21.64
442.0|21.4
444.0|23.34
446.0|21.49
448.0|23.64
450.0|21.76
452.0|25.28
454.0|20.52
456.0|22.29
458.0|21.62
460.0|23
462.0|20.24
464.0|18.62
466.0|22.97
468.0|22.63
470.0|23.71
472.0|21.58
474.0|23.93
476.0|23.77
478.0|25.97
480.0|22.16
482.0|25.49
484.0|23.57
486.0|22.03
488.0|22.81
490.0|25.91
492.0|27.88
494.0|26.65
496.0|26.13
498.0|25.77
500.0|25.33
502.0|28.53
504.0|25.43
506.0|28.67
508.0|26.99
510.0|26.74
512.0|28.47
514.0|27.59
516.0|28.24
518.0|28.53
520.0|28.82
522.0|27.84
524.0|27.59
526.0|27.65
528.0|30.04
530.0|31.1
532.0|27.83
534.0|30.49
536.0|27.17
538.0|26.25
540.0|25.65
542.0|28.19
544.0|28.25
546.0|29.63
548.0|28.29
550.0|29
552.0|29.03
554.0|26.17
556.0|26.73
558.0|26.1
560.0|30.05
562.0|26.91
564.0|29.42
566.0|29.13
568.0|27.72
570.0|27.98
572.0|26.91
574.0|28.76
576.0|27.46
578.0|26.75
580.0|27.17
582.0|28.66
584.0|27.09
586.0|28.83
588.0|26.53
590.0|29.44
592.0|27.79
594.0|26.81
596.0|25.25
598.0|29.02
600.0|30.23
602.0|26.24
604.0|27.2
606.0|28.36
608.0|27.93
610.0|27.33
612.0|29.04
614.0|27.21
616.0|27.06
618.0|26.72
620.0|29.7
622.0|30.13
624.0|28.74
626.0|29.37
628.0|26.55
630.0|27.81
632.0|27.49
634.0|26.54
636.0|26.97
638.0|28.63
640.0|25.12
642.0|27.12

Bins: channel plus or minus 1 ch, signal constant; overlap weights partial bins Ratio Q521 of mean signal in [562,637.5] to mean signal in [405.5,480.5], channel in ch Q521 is 1.30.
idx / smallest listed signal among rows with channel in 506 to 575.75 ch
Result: 25.65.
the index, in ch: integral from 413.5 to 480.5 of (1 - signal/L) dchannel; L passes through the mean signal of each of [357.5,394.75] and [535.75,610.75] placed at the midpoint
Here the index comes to 4.3 ch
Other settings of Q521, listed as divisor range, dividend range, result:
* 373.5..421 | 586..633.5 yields 1.36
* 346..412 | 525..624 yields 1.33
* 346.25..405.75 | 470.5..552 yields 1.27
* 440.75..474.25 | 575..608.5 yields 1.25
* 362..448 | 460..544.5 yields 1.26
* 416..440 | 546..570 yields 1.38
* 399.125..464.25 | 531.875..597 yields 1.32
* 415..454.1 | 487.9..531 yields 1.30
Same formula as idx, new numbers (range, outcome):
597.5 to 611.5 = 26.24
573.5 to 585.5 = 26.75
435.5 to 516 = 18.62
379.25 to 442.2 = 18.51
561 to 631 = 25.25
